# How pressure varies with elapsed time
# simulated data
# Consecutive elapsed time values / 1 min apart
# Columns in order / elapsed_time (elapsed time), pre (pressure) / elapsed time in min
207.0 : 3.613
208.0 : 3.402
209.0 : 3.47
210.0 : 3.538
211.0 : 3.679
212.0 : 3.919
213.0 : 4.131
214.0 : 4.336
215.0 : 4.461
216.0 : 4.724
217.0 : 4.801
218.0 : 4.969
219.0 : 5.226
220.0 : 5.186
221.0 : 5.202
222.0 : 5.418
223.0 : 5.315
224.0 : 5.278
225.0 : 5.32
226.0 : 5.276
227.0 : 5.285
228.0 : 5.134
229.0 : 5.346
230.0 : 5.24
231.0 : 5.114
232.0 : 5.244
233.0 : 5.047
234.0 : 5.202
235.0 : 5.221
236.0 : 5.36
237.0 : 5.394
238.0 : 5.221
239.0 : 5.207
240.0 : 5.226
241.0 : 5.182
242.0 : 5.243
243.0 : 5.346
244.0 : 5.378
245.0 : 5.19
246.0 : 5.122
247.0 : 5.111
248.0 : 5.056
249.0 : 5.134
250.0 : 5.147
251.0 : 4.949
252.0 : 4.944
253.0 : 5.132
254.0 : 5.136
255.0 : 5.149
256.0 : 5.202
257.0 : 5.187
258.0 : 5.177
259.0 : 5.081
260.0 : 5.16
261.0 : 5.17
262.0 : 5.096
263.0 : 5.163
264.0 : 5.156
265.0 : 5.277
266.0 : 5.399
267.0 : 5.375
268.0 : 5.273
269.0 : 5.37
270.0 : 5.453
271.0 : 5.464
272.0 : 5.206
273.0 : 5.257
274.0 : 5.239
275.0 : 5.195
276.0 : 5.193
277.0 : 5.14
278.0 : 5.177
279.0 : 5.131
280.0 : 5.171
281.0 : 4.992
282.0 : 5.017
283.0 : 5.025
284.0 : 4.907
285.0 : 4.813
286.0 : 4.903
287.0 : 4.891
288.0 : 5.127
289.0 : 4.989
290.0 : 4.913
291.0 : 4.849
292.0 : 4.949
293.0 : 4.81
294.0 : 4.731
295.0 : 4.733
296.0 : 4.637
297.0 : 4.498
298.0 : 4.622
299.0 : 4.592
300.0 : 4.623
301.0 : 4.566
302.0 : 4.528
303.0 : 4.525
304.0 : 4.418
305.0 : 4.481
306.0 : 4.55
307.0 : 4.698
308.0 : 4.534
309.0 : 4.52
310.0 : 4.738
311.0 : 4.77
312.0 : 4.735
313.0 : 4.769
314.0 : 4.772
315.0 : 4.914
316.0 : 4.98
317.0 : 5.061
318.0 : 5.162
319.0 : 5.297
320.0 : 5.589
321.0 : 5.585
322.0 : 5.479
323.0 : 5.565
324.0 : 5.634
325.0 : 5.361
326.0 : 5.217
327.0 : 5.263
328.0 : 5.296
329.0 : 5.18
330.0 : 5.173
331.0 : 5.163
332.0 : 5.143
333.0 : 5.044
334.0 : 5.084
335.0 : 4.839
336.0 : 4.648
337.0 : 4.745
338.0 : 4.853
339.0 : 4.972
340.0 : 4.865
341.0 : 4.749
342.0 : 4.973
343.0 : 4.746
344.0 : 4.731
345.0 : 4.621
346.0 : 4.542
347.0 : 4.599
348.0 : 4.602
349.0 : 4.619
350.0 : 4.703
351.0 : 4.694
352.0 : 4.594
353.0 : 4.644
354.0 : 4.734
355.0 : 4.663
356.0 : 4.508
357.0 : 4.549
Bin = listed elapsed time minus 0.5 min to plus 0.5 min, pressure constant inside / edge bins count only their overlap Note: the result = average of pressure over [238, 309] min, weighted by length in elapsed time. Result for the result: 5.02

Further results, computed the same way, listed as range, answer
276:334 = 4.95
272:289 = 5.08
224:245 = 5.25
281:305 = 4.77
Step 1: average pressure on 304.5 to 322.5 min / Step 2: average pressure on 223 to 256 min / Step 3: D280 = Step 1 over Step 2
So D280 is 0.95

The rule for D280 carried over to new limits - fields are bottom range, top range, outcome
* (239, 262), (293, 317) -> 0.90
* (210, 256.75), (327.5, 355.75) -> 0.96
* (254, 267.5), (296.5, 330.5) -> 0.95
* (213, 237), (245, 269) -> 1.01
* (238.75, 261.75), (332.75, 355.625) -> 0.92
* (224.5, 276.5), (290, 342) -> 0.94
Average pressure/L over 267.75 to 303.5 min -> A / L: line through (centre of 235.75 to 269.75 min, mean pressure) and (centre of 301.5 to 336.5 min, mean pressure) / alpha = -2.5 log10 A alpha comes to 0.03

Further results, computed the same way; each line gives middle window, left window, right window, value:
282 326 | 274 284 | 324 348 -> 0.03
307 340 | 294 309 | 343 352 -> -0.10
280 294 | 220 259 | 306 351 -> 0.03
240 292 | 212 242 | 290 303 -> -0.06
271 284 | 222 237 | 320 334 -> 0.03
